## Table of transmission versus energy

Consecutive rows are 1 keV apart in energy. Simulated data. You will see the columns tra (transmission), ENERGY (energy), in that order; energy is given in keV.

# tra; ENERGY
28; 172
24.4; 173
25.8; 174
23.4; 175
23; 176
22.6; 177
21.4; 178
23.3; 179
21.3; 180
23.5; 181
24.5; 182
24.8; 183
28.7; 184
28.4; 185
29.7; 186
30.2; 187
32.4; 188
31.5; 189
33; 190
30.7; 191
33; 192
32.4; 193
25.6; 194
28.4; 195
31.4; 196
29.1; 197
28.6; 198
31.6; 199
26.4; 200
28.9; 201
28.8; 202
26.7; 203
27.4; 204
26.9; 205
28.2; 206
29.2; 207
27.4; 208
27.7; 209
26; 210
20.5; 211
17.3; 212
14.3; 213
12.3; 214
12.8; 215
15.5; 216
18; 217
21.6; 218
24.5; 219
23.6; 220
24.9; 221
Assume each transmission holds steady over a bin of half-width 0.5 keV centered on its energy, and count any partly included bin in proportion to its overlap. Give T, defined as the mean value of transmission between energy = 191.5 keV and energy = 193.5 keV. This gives 32.7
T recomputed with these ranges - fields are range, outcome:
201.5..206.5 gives 27.6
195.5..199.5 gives 30.2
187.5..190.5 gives 32.3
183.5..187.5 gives 29.2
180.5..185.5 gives 26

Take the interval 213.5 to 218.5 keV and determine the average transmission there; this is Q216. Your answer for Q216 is 16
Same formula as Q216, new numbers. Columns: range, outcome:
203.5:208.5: 27.8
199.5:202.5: 28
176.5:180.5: 22.2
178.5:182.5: 23.1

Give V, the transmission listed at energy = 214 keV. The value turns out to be 12.3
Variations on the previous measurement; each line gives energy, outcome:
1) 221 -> 24.9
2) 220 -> 23.6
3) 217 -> 18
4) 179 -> 23.3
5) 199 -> 31.6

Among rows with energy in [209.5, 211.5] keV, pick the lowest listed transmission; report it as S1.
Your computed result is 20.5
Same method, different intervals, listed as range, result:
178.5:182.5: 21.3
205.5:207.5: 28.2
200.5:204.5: 26.7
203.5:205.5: 26.9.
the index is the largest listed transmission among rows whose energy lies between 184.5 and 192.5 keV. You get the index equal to 33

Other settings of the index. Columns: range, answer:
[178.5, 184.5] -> 28.7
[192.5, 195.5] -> 32.4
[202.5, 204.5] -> 27.4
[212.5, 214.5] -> 14.3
